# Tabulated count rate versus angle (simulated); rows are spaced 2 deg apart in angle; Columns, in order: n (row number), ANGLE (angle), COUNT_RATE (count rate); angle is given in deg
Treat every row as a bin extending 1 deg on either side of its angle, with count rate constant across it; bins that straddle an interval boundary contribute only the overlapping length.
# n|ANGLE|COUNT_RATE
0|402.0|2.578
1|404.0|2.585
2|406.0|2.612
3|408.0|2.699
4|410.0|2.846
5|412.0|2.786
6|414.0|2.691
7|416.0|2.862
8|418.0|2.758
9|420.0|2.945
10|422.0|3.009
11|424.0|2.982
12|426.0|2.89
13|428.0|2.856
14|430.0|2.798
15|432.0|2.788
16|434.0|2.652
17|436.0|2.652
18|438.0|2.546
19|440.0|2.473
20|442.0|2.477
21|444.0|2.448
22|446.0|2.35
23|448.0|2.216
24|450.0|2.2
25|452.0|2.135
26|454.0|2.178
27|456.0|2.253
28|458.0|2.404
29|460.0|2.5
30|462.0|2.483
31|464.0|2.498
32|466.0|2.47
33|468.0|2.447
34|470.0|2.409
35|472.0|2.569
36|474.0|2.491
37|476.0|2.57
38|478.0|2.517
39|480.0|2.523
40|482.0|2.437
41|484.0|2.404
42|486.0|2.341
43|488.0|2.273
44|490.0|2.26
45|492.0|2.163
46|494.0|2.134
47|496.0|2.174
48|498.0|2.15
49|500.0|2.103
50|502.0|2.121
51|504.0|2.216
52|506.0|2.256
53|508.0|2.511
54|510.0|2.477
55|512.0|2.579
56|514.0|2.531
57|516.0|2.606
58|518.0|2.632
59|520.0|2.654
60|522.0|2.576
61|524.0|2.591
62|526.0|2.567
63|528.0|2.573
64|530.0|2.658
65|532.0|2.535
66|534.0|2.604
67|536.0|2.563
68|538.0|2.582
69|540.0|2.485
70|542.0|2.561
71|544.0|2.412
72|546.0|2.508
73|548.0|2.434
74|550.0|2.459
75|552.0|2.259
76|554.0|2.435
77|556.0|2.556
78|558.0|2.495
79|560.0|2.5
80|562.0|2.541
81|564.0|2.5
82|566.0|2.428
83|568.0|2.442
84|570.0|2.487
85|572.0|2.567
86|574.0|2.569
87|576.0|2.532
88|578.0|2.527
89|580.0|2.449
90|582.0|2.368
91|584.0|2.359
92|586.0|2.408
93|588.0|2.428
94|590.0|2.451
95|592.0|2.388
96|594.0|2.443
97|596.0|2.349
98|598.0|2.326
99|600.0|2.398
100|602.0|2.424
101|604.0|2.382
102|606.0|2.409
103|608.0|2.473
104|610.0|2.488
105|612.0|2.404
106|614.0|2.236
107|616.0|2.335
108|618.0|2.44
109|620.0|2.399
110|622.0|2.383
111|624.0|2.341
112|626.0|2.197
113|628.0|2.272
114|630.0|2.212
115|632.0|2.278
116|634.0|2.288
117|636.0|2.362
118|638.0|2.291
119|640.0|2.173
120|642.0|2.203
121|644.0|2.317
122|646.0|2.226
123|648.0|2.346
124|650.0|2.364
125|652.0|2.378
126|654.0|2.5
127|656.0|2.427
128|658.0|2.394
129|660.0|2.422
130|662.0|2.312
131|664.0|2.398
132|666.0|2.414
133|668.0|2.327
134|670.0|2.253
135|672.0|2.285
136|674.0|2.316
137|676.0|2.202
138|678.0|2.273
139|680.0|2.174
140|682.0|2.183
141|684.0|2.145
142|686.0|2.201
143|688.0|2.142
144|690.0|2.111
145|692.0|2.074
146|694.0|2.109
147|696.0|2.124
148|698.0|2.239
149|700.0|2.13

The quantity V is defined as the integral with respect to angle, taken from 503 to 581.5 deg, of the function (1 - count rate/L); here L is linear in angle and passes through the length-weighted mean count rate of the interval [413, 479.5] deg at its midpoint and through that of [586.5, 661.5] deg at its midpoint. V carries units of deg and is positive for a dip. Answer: -1.9 deg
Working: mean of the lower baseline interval 2.56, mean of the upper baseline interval 2.36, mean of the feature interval 2.51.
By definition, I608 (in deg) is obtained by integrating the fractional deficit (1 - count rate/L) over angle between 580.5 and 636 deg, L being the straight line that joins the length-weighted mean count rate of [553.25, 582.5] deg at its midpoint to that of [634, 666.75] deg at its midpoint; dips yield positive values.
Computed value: 1.3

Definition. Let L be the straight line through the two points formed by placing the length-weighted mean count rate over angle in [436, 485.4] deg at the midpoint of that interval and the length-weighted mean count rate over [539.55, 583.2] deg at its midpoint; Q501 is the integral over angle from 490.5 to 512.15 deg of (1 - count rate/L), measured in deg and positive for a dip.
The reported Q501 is 1.72 deg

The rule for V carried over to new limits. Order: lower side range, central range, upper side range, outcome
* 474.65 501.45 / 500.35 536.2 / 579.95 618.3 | -2.63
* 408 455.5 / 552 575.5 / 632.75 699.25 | -0.63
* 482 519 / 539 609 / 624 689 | -4.16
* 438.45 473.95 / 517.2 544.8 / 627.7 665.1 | -2.43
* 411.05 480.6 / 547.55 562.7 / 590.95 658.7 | -0.16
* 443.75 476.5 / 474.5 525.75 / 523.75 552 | 1.31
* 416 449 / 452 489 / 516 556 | 2.88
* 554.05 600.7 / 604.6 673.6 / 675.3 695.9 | -1.62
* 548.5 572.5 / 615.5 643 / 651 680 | 1.04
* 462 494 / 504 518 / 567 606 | -0.35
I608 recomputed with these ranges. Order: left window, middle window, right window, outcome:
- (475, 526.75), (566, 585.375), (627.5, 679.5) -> -1.0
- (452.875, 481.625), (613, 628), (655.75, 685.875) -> 0.0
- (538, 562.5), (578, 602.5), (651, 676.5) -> 0.3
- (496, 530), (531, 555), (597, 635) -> -0.7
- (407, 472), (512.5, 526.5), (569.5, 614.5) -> -0.5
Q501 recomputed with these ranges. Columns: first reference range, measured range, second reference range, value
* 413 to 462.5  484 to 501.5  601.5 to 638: 2.11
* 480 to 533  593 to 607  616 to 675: -0.21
